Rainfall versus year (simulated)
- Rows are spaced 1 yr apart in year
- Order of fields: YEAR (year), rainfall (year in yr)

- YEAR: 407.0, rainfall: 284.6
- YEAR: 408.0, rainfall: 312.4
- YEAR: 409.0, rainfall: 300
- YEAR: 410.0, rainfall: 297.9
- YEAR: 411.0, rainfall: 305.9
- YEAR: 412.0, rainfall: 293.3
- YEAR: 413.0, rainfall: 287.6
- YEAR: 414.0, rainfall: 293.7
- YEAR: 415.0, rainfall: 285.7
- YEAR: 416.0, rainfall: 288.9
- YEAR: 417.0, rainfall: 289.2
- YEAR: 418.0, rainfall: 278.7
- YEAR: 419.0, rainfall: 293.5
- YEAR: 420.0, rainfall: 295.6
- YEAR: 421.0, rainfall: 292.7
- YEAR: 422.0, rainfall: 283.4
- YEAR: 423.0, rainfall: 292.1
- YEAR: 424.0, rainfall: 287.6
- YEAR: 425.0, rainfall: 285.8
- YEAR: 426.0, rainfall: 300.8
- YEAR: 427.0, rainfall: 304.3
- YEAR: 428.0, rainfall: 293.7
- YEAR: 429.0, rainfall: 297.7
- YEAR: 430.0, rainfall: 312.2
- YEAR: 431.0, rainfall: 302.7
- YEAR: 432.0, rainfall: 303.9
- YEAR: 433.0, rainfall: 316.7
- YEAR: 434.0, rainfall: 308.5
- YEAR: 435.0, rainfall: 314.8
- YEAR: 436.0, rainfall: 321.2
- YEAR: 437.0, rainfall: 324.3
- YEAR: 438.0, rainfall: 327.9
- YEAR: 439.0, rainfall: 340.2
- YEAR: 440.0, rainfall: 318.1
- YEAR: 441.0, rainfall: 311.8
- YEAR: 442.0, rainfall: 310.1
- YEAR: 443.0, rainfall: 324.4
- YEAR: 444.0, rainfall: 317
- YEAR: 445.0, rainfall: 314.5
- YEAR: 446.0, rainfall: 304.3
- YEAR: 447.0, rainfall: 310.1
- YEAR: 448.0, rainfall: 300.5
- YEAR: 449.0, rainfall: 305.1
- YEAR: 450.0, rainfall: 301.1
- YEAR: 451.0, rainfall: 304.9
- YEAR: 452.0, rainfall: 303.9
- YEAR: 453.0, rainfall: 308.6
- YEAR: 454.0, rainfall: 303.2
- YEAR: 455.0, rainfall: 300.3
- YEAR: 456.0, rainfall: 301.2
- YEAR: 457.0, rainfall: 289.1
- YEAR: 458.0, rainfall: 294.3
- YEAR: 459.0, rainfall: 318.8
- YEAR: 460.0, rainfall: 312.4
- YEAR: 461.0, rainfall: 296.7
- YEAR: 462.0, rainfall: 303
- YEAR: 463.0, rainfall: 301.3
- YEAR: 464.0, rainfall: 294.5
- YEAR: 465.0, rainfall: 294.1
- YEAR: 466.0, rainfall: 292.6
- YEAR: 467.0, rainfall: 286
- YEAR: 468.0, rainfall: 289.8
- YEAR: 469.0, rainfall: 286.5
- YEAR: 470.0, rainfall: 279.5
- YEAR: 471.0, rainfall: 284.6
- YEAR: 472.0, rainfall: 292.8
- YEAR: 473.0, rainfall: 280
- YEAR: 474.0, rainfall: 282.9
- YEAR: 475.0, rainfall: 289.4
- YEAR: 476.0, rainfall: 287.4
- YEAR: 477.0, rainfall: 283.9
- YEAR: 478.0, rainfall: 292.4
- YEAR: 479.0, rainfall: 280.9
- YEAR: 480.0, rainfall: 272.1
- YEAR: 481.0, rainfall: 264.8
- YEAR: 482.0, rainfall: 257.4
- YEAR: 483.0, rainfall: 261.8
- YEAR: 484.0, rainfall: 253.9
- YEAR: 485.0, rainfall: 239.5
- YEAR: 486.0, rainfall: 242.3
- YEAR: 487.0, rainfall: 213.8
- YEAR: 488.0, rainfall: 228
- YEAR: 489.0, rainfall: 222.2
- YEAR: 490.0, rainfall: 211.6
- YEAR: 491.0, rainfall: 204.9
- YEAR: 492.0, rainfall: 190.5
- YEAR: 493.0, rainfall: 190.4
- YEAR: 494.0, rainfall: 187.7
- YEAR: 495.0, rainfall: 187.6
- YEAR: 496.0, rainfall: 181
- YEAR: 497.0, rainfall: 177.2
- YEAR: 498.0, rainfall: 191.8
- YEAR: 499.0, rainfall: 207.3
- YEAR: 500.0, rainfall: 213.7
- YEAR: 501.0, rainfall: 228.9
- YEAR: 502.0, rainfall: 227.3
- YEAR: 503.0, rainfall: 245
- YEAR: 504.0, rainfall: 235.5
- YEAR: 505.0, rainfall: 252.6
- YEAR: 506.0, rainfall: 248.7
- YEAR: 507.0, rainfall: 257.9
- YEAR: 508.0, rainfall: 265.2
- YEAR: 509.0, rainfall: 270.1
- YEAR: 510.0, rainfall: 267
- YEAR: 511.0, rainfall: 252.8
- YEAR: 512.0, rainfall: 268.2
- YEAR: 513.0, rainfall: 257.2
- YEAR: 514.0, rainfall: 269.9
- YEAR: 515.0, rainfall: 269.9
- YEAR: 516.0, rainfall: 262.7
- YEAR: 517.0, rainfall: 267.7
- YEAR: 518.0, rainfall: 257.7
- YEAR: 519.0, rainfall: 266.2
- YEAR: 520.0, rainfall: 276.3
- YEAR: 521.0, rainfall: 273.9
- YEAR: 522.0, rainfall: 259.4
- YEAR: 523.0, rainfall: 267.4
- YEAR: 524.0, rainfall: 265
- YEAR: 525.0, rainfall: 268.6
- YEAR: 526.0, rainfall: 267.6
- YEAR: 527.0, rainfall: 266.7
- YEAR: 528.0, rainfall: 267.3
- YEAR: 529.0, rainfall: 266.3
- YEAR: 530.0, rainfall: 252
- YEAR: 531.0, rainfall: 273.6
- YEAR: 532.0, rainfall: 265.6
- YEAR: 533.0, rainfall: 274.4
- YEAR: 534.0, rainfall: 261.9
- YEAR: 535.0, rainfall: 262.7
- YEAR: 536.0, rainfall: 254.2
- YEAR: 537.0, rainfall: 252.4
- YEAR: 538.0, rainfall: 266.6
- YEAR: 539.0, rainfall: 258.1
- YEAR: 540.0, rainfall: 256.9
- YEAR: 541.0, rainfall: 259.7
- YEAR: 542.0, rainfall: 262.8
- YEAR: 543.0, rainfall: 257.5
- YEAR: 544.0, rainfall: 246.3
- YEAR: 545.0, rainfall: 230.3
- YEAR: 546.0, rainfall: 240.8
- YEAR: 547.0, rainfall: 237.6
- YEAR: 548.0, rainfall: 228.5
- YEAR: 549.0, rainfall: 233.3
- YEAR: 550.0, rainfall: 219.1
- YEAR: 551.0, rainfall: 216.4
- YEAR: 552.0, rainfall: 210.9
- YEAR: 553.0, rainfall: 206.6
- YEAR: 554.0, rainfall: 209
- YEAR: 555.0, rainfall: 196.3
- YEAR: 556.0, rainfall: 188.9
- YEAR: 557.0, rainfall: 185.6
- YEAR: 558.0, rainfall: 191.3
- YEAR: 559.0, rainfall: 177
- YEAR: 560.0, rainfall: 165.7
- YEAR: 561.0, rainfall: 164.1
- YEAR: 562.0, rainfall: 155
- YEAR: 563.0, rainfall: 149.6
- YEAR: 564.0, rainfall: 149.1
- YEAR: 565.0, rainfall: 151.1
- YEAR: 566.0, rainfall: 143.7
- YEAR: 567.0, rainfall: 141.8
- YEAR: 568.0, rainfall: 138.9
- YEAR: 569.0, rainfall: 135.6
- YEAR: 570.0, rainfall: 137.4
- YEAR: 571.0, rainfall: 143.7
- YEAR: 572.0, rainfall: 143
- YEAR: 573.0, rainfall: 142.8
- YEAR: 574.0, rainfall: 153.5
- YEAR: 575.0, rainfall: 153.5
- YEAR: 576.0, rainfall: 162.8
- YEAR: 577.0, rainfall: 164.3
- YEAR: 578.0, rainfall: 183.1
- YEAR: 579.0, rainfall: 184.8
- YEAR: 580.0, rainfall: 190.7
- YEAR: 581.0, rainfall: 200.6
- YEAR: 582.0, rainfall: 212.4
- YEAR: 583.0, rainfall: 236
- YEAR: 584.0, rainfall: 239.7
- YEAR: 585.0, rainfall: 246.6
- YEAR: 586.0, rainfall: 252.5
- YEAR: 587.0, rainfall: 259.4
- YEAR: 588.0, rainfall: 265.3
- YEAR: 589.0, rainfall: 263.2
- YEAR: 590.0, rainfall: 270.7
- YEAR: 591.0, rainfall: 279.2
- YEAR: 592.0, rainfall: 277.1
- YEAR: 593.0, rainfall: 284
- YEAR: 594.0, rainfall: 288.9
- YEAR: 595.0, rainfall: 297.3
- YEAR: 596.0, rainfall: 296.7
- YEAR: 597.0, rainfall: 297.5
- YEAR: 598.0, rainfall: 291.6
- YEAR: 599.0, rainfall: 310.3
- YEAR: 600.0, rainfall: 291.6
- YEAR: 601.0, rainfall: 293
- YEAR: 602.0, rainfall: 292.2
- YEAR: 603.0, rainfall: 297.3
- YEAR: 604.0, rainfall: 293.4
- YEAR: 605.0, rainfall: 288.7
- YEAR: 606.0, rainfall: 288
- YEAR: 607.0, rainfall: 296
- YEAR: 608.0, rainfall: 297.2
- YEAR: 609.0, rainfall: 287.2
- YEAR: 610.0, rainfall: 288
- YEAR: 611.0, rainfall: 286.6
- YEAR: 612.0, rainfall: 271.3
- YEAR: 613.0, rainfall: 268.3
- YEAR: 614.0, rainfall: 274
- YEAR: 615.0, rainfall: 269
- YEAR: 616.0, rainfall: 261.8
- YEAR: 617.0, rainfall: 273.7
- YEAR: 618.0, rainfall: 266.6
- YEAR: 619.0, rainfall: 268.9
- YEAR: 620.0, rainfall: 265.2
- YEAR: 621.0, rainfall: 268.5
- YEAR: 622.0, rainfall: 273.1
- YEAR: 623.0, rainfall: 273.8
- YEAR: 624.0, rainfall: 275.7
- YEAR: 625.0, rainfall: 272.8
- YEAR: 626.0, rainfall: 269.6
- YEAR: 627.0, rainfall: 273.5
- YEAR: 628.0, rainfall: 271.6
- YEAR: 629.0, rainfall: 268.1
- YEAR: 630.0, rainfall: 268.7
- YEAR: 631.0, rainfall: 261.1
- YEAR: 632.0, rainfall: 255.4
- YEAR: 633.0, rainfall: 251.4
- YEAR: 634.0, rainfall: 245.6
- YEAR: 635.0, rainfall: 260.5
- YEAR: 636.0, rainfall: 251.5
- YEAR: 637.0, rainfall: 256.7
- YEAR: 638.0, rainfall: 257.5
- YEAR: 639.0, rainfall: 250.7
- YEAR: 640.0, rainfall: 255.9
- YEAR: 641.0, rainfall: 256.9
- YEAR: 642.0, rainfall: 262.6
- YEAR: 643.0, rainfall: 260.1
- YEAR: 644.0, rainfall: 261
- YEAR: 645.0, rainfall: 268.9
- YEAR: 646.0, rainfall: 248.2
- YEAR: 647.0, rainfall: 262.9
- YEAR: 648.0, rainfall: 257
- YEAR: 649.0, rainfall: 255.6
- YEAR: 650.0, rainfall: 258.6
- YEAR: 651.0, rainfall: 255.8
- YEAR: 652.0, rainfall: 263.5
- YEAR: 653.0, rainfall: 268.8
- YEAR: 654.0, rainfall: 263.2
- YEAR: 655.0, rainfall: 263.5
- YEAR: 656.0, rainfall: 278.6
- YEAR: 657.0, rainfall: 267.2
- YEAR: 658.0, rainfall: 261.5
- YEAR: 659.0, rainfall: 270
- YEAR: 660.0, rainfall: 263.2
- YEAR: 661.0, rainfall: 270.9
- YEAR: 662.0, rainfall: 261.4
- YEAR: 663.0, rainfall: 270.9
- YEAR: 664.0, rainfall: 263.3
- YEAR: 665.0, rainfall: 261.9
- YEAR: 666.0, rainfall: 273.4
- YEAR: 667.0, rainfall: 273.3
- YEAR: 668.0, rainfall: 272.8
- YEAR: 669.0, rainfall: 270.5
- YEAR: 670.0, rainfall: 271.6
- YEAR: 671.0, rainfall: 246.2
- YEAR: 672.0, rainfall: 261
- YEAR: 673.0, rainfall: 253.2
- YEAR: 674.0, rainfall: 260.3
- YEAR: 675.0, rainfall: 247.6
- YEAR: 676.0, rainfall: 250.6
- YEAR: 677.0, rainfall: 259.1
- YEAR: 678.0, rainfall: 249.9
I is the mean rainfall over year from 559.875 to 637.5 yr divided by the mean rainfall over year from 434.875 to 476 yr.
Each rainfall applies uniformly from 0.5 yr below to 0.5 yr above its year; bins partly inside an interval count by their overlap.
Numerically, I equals 0.8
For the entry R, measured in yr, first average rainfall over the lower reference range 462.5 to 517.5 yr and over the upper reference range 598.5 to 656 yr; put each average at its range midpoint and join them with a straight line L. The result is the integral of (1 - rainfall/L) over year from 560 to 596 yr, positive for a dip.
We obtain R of 8.7 yr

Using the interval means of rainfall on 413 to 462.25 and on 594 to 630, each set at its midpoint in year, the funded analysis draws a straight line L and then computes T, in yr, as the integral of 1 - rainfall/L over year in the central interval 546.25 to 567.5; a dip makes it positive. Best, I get 7.5 yr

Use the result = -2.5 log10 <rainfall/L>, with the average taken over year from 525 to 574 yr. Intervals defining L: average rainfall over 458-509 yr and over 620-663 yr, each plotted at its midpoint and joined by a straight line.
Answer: 0.21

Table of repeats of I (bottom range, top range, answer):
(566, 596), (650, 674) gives 1.27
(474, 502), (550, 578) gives 0.72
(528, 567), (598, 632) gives 1.26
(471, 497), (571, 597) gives 0.93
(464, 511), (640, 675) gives 1.06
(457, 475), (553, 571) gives 0.56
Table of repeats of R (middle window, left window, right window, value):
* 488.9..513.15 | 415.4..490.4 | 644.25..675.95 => 5.1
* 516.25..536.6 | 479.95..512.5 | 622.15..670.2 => -2.5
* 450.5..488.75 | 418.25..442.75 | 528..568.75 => -0.8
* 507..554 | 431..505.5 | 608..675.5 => 2.7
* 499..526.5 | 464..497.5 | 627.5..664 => -0.4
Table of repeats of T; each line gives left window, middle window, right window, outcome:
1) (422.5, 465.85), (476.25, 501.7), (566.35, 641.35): 5.5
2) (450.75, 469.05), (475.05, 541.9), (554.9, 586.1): -2.3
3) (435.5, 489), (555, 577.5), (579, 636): 9.7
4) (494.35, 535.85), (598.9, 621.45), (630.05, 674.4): -2.1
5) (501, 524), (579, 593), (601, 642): 1.2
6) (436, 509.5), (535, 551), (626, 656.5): 1.2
